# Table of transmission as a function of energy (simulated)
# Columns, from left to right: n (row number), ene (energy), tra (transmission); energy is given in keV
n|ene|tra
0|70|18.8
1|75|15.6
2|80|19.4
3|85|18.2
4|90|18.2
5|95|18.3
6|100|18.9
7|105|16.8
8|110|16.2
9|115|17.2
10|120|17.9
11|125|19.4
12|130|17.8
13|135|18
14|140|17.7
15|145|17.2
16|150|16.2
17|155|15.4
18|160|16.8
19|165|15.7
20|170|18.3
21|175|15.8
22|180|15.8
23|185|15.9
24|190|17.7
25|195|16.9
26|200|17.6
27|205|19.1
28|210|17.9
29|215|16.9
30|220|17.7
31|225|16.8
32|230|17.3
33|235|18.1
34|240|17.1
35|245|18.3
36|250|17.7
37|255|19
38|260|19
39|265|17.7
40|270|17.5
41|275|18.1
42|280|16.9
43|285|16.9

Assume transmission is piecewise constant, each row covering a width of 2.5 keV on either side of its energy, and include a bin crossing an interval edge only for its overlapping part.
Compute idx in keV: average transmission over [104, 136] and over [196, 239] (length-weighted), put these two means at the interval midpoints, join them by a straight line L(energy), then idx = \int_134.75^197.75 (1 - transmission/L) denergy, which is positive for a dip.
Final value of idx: 3.4 keV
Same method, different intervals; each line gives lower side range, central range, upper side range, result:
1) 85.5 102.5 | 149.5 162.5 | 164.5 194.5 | 0.75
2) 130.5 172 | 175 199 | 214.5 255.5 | 0.94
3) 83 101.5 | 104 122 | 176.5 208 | 1.09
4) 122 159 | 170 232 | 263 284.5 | 0.92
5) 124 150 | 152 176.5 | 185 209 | 1.78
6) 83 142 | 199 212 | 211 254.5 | -0.47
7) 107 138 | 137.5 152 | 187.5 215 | 0.55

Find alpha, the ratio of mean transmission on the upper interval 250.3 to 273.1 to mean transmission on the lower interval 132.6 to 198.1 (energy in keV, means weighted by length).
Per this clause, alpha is 1.09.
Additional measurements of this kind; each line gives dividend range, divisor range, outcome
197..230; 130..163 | 1.04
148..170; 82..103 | 0.89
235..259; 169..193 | 1.09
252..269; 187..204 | 1.05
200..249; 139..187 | 1.08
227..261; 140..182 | 1.09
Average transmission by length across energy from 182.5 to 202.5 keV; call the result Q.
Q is 17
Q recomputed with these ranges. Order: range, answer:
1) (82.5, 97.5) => 18.2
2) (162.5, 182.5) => 16.4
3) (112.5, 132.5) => 18.1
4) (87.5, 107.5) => 18.1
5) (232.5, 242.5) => 17.6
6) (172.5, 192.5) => 16.3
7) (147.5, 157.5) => 15.8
